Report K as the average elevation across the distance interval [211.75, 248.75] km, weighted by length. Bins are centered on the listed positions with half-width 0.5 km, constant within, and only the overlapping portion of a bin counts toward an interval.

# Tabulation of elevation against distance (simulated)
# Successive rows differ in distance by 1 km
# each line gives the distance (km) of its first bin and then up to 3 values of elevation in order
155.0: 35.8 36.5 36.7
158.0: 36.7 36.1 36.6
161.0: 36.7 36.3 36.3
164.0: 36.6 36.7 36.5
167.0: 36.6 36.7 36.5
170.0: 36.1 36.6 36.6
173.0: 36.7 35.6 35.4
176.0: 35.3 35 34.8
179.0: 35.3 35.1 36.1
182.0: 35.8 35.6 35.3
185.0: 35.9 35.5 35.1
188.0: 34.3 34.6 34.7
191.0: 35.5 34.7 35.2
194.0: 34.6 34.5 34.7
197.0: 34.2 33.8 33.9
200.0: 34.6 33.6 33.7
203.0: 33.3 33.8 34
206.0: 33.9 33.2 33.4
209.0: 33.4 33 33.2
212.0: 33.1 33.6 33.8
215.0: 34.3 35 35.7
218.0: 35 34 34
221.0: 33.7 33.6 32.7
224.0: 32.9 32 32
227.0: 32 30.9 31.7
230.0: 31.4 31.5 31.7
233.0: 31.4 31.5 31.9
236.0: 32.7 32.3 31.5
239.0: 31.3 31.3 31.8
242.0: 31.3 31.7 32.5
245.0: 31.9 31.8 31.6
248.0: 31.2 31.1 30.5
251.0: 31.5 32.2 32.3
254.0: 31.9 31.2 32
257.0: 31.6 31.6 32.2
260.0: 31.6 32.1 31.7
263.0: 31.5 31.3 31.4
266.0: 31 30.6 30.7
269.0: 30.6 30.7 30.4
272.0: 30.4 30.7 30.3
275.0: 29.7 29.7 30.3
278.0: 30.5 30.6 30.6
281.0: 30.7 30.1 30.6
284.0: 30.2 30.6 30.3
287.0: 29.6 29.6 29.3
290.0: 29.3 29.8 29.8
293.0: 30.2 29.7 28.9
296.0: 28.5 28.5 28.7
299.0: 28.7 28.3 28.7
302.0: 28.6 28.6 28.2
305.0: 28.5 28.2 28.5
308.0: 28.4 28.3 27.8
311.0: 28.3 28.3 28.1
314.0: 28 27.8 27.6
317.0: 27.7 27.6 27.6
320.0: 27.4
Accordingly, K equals 32.5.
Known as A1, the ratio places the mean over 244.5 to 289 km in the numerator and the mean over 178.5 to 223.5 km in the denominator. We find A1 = 0.9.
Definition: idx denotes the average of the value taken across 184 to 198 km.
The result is 34.9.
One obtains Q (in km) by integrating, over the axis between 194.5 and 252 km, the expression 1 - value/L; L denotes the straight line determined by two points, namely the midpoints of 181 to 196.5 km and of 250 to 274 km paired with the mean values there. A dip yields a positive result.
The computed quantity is 0.9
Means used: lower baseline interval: 35.1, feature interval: 32.8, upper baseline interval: 31.3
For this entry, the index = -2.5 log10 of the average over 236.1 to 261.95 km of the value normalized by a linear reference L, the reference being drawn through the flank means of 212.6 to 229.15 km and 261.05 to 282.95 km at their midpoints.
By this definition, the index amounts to 0.01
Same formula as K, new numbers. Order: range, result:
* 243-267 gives 31.6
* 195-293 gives 31.9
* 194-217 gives 33.9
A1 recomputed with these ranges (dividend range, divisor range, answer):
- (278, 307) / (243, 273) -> 0.94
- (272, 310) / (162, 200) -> 0.83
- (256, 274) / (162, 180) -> 0.86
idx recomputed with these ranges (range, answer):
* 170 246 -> 33.8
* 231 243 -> 31.7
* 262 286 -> 30.6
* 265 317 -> 29.4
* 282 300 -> 29.5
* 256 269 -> 31.4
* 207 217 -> 33.7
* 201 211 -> 33.5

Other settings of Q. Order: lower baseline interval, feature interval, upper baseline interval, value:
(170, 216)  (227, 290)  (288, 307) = -0.2 km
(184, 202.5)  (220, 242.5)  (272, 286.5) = 0.5 km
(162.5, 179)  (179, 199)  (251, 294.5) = 0.1 km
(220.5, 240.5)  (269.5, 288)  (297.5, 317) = -0.4 km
